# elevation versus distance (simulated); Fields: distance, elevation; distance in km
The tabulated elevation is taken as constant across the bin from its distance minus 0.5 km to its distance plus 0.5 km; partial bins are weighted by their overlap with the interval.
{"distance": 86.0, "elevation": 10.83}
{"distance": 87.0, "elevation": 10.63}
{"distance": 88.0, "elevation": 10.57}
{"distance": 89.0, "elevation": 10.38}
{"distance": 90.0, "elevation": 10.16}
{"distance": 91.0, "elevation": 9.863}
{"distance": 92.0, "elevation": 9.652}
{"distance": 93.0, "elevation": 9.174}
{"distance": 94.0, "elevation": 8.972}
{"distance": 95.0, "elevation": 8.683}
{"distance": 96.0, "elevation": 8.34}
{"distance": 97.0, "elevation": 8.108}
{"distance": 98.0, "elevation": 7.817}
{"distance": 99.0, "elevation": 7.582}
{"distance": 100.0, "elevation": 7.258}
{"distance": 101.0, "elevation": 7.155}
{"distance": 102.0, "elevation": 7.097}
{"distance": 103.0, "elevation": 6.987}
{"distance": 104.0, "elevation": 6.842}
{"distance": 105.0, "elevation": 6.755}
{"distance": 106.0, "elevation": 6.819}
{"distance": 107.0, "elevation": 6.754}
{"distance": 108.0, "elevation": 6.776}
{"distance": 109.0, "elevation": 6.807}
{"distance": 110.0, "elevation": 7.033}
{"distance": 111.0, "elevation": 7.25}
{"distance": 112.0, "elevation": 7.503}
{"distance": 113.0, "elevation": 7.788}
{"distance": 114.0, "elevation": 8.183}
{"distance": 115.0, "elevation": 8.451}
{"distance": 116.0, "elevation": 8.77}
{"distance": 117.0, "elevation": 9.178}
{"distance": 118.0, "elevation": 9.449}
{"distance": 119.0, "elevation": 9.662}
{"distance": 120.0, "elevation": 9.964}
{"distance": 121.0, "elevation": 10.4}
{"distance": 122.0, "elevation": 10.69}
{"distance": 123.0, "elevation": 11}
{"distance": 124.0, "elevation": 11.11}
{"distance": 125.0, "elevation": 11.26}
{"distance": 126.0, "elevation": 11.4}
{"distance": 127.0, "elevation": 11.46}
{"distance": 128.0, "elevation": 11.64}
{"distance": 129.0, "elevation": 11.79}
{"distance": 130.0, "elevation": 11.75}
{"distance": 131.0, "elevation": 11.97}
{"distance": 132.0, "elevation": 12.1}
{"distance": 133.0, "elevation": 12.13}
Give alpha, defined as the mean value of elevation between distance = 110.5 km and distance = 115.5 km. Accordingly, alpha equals 7.83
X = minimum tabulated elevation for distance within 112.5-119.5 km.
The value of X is 7.788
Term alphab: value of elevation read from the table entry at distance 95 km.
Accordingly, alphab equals 8.683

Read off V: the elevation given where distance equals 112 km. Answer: 7.503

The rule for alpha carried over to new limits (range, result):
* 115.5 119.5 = 9.26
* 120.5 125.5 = 10.9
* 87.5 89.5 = 10.5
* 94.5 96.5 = 8.51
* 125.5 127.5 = 11.4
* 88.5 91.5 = 10.1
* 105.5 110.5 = 6.84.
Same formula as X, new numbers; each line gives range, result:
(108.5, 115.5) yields 6.807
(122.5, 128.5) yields 11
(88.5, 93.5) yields 9.174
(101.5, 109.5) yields 6.754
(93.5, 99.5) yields 7.582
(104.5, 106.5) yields 6.755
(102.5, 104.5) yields 6.842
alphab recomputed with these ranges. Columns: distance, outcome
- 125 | 11.26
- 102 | 7.097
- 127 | 11.46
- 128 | 11.64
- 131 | 11.97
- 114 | 8.183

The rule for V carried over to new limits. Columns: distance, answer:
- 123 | 11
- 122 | 10.69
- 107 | 6.754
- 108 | 6.776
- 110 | 7.033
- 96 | 8.34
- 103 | 6.987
